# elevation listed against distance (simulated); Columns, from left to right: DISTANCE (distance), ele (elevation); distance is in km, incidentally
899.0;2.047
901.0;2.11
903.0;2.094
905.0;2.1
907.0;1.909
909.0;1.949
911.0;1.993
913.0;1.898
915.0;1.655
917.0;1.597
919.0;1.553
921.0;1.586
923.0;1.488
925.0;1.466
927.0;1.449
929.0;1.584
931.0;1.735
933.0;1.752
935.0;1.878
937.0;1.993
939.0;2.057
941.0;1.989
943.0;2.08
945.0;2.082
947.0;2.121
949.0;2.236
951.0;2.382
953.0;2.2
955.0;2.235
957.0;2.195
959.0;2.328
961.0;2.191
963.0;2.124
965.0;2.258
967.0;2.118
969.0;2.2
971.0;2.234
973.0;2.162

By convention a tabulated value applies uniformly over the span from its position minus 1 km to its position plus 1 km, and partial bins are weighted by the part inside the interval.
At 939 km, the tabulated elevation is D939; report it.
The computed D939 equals 2.057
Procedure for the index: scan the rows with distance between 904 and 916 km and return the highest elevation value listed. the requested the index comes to 2.1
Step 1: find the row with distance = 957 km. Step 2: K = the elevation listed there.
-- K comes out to 2.195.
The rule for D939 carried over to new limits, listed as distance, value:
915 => 1.655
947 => 2.121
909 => 1.949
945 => 2.082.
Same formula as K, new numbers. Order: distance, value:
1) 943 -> 2.08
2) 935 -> 1.878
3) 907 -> 1.909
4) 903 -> 2.094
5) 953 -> 2.2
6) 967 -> 2.118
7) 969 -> 2.2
